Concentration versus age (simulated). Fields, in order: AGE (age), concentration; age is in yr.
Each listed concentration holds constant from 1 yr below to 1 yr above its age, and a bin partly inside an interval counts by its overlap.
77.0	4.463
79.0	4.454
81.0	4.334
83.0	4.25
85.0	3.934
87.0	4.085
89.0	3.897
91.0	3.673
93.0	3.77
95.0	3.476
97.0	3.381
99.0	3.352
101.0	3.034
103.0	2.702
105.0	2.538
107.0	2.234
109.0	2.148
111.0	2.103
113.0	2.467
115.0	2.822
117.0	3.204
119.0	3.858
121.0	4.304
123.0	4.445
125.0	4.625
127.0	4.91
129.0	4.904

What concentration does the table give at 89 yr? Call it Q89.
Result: 3.897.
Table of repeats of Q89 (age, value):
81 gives 4.334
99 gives 3.352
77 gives 4.463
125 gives 4.625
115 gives 2.822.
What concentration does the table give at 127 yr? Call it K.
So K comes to 4.91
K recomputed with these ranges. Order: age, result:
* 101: 3.034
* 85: 3.934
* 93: 3.77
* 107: 2.234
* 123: 4.445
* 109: 2.148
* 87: 4.085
